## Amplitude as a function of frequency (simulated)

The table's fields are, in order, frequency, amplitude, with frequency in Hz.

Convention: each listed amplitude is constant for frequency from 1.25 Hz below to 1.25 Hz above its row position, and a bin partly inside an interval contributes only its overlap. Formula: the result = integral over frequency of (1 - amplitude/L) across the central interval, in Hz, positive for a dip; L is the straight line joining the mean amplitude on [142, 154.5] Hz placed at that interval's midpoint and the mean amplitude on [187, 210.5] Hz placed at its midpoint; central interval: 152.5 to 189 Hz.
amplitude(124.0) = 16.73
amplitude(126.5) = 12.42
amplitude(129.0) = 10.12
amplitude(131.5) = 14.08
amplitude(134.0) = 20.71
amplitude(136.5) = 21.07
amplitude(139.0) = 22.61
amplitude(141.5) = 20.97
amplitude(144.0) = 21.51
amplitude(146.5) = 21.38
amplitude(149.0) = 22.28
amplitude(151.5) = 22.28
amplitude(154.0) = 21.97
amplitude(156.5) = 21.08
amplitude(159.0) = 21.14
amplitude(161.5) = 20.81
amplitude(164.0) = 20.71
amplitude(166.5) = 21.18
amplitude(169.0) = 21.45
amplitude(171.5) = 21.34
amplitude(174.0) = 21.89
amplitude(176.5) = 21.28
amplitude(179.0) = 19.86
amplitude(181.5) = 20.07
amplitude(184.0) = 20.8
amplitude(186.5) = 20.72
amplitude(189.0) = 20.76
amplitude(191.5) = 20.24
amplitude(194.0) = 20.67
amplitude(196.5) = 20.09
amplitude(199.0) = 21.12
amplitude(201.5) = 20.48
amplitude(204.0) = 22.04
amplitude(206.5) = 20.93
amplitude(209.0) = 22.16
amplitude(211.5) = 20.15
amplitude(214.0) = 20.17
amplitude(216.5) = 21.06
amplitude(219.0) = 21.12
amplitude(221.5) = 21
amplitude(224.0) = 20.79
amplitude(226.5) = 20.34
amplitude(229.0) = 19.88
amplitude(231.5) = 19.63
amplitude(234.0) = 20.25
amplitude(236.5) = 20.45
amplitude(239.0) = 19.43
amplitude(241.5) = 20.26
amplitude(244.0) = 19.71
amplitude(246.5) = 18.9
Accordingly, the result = 0.69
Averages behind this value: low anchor 21.8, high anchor 20.9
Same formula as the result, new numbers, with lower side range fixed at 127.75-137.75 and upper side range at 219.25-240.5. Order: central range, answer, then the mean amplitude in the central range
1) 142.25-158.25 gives -4.2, 21.7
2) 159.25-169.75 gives -2.0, 21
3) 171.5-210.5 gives -4.4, 20.9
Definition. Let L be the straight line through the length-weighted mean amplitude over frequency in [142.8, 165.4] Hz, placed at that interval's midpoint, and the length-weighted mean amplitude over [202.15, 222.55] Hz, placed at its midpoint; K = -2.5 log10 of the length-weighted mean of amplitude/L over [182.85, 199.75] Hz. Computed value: 0.031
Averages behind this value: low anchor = 21.5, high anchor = 21.1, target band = 20.6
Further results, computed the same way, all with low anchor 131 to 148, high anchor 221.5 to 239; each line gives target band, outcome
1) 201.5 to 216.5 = -0.04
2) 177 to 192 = 0.00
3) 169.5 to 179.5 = -0.04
